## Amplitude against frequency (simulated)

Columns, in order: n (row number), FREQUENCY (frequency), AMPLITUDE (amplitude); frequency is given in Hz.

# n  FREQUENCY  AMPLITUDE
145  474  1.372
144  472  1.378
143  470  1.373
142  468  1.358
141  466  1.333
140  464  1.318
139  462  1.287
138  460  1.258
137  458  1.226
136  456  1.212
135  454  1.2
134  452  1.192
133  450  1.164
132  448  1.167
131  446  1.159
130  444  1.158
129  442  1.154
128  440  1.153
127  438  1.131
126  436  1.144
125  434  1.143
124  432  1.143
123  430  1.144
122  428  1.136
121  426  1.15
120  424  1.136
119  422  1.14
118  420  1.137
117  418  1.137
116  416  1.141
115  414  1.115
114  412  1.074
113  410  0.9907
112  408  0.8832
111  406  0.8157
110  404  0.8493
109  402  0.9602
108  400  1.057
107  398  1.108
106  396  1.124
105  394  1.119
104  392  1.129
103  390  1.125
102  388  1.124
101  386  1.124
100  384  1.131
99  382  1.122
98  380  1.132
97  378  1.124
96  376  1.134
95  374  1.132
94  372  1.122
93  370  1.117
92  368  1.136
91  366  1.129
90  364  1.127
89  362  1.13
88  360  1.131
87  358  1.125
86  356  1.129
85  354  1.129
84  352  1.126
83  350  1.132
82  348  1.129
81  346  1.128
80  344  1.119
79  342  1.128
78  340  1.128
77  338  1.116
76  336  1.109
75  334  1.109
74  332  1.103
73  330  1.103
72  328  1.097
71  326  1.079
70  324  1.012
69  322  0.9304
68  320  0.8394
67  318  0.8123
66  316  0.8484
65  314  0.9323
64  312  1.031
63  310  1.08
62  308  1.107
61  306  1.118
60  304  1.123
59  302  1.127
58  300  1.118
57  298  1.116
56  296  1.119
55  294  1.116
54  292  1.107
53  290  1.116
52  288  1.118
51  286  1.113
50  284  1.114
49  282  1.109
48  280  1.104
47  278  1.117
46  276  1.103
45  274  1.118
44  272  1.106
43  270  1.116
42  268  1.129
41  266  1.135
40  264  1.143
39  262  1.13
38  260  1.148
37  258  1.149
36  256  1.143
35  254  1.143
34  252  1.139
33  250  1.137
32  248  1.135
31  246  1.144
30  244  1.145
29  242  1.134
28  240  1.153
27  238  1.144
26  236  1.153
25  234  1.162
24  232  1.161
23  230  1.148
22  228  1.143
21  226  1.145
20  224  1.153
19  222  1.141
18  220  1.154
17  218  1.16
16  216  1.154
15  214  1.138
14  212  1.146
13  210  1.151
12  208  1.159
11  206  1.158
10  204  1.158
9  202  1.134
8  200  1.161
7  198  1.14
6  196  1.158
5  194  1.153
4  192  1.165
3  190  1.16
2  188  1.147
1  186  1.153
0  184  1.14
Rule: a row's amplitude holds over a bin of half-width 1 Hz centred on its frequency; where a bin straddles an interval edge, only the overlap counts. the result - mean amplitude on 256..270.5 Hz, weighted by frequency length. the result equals 1.14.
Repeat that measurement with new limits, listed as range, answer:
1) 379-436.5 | 1.09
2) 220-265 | 1.15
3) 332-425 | 1.1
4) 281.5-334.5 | 1.06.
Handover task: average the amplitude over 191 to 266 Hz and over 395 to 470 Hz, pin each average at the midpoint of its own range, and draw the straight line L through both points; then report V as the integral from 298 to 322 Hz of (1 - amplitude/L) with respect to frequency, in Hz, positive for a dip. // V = 2.74 Hz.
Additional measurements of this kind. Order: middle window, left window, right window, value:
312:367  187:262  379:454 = 2.6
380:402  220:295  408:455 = 0.5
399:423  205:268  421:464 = 3.0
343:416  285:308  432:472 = 4.9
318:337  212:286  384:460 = 1.6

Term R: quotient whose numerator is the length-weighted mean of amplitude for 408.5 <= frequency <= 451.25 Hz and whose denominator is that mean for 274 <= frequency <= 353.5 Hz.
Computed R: 1.05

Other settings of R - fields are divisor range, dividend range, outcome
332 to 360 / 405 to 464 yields 1.01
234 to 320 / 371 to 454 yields 1.00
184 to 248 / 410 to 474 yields 1.04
